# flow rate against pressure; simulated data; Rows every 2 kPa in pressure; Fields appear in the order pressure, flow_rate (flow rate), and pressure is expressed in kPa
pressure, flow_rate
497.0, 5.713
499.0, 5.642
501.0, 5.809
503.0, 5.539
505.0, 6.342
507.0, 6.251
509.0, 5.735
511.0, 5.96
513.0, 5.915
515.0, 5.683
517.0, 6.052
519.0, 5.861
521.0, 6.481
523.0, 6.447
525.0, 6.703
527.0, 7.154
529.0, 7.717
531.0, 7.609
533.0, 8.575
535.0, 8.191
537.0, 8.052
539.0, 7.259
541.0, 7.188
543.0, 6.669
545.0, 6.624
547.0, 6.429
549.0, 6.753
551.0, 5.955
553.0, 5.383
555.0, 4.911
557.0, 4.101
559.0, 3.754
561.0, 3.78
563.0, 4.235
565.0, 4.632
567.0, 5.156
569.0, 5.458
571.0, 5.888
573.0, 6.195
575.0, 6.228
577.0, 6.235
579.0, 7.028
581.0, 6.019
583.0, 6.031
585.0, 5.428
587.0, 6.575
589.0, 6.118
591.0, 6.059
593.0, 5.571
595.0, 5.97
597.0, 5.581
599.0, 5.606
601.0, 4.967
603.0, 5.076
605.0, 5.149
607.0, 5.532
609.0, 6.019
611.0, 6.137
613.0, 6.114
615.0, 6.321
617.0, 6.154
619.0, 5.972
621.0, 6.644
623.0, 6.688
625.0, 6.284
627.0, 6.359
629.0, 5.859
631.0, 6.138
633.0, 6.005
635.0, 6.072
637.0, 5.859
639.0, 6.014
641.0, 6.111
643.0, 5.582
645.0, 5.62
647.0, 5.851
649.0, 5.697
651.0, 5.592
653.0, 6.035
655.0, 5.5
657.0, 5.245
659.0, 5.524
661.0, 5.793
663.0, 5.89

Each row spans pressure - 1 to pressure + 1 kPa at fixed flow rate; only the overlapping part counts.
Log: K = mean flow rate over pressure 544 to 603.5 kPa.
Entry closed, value 5.6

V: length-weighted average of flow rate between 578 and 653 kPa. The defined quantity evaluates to 5.94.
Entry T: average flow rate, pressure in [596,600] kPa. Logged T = 5.59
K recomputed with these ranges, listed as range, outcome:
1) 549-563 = 4.77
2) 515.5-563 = 6.37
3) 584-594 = 5.95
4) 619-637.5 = 6.21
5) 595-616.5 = 5.68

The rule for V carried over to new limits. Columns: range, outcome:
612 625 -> 6.31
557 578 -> 5.11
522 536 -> 7.49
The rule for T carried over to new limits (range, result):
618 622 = 6.31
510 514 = 5.94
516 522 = 6.13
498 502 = 5.73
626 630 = 6.11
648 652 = 5.64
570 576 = 6.1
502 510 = 5.97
